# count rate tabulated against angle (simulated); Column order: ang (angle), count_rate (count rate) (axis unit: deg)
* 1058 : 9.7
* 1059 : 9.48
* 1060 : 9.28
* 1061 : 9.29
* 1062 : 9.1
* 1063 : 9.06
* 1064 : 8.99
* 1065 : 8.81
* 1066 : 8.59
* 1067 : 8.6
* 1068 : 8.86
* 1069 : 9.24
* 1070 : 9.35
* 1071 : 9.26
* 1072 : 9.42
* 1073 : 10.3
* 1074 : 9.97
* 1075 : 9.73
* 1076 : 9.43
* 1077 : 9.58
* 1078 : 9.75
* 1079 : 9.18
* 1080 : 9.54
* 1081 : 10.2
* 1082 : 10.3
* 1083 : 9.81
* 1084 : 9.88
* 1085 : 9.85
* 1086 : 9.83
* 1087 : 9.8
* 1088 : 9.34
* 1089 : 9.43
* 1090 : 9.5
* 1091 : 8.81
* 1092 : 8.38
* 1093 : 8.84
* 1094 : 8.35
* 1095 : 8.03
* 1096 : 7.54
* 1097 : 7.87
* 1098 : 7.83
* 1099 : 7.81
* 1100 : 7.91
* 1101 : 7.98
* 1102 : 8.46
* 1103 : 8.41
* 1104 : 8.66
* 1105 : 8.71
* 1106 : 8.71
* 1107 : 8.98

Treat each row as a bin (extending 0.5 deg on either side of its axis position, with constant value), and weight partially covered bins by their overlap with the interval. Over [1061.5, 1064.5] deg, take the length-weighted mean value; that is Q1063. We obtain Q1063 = 9.05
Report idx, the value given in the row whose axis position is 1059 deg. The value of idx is 9.48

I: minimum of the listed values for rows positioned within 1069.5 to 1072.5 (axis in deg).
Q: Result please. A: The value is 9.26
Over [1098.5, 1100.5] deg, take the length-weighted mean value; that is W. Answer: 7.86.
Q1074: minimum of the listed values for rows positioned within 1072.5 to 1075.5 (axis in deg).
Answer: 9.73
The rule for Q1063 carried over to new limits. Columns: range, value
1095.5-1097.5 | 7.71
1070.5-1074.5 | 9.74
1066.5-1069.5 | 8.9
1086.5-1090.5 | 9.52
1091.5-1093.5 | 8.61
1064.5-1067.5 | 8.67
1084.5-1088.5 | 9.71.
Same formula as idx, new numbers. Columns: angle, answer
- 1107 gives 8.98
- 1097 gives 7.87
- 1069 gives 9.24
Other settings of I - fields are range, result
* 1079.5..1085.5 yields 9.54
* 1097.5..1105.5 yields 7.81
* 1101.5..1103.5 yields 8.41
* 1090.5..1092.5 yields 8.38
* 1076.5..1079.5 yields 9.18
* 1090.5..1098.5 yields 7.54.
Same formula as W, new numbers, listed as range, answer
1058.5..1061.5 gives 9.35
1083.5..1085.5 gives 9.87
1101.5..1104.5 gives 8.51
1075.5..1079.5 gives 9.48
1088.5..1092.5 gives 9.03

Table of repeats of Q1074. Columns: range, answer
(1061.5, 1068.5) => 8.59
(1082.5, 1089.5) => 9.34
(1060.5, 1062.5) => 9.1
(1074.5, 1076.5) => 9.43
